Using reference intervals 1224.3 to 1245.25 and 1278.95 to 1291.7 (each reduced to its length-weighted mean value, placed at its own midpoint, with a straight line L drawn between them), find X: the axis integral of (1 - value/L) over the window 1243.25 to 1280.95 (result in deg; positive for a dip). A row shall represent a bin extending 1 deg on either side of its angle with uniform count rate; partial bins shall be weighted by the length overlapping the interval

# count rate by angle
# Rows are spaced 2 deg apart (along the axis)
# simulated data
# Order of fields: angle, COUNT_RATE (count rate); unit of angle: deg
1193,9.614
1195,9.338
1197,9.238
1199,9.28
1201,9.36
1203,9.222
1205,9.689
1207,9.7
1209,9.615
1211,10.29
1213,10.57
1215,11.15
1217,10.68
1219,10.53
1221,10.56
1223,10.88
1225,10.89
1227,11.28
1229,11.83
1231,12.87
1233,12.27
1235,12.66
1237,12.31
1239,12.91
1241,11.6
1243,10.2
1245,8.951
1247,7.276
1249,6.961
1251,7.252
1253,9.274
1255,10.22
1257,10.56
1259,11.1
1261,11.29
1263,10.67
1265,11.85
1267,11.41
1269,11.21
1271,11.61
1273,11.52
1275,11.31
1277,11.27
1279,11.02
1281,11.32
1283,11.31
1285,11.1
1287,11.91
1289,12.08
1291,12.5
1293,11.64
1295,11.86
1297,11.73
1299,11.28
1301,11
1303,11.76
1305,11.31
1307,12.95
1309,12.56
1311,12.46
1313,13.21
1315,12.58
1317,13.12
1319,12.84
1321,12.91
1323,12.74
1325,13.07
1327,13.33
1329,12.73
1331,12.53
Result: 4.46 deg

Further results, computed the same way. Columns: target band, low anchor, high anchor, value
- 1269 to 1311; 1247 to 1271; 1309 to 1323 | -0.3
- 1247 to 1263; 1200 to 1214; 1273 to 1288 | 2.0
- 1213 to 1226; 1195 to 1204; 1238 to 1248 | -1.4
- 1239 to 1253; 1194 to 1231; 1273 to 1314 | 2.4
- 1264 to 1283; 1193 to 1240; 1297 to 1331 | 0.6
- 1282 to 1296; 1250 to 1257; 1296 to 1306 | -1.2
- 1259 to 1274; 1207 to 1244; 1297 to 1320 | 0.5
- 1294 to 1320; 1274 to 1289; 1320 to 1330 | 0.2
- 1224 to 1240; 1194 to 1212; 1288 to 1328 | -2.8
